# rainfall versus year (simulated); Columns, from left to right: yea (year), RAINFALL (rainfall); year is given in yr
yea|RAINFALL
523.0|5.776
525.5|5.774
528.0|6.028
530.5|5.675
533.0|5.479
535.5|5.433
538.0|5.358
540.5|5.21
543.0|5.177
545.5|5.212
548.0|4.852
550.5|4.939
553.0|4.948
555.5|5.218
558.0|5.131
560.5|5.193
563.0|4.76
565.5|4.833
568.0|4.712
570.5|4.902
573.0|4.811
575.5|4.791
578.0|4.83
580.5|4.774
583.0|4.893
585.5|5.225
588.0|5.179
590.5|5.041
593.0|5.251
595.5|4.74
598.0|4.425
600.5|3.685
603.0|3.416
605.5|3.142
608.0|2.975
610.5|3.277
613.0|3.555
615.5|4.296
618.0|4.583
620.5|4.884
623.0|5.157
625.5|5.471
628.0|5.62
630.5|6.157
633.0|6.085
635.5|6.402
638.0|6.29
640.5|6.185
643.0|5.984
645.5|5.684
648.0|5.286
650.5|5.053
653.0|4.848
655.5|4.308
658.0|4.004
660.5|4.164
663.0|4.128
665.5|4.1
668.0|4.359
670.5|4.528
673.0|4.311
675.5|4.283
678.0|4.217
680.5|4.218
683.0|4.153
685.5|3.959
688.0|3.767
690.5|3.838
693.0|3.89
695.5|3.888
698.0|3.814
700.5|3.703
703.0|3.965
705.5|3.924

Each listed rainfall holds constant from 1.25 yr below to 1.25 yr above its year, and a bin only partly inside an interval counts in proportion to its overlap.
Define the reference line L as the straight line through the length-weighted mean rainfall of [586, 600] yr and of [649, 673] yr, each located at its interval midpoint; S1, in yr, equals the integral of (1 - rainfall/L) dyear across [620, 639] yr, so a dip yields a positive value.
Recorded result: -4.8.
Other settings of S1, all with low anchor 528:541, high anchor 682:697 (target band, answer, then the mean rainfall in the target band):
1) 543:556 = 0.8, 5.04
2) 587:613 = 4.1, 4.08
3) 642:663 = -2.7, 4.86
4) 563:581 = 1.1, 4.81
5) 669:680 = -0.7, 4.33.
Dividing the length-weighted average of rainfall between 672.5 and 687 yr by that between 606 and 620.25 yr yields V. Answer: 1.10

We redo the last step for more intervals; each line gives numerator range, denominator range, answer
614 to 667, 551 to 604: 1.07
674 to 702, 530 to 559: 0.76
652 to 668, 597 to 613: 1.22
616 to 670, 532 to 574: 1.02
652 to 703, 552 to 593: 0.83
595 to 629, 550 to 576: 0.85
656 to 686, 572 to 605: 0.90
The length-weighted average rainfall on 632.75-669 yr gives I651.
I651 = 5.1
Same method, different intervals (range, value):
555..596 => 4.96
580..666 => 4.81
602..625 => 3.98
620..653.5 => 5.69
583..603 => 4.71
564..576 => 4.81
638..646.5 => 6.01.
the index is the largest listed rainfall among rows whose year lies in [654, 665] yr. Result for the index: 4.308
